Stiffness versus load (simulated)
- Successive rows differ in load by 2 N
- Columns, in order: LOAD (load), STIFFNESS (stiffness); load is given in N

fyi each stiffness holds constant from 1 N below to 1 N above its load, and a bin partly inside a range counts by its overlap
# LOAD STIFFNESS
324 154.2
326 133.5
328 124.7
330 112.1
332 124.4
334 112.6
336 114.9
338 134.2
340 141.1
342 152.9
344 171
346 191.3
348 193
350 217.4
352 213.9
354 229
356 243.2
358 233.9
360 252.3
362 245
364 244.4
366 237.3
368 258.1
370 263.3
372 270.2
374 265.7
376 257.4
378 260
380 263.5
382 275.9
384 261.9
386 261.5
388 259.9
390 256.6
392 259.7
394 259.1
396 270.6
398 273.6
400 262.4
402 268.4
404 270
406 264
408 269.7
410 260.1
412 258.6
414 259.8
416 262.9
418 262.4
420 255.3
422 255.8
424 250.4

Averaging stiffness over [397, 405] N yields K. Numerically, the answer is 269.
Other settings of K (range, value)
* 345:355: 209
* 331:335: 118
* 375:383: 264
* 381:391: 263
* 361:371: 250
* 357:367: 243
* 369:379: 263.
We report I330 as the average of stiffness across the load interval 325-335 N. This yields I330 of 121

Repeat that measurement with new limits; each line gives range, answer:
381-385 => 269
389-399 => 264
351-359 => 230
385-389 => 261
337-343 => 143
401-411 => 266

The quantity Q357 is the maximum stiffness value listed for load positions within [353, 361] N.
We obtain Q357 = 252.3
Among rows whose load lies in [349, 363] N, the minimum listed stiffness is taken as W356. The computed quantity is 213.9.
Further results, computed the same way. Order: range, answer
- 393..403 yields 259.1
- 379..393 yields 256.6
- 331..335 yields 112.6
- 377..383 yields 260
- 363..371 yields 237.3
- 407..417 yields 258.6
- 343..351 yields 171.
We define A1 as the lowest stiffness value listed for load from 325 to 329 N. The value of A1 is 124.7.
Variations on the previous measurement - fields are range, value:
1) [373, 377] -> 257.4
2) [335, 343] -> 114.9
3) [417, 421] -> 255.3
